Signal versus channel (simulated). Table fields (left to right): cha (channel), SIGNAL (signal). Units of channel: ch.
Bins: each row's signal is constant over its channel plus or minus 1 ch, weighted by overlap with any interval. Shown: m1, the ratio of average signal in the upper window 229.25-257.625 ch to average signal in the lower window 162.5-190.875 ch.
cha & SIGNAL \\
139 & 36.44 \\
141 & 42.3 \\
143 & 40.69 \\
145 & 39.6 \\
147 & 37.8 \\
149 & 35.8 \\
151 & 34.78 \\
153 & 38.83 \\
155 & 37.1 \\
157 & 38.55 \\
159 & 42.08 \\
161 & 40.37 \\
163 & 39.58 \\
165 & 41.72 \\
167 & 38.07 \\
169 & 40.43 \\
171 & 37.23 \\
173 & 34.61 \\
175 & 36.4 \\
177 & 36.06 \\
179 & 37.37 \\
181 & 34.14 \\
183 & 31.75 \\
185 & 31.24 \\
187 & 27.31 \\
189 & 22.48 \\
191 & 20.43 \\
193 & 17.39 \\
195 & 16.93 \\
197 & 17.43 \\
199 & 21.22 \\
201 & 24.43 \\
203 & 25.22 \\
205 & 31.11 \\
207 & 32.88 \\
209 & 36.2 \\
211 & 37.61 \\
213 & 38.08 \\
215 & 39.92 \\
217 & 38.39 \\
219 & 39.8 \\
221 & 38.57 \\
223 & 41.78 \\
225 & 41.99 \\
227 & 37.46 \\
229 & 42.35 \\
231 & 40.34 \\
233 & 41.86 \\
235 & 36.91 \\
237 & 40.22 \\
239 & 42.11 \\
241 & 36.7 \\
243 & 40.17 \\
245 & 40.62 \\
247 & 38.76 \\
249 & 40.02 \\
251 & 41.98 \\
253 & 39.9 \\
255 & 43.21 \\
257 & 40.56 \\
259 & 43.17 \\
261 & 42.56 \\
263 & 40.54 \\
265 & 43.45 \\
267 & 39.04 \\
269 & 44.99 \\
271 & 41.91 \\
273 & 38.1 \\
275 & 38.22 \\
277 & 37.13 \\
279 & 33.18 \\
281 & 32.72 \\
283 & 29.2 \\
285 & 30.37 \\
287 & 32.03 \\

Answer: 1.2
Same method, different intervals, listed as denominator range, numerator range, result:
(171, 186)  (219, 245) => 1.15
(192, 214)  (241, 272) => 1.52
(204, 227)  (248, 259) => 1.09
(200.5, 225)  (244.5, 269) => 1.15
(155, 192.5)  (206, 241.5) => 1.12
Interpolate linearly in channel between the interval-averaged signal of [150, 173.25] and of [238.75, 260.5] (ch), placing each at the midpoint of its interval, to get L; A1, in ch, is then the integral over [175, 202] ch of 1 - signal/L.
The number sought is 8.9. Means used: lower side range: 38.7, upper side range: 40.6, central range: 26.4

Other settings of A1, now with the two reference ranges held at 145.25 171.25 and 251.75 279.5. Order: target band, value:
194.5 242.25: 5.5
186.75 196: 4.4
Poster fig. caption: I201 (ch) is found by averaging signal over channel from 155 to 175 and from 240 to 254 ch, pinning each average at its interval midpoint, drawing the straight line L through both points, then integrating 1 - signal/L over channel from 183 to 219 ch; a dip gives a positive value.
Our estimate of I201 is 9.85 ch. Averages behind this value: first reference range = 38.9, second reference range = 39.7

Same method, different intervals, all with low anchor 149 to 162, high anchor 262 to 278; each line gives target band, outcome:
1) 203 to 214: 1.4 ch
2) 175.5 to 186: 1.2 ch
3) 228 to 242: -0.1 ch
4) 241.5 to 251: 0.0 ch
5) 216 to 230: -0.2 ch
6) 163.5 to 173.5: 0.0 ch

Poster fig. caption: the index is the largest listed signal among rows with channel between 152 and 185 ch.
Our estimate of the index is 42.08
